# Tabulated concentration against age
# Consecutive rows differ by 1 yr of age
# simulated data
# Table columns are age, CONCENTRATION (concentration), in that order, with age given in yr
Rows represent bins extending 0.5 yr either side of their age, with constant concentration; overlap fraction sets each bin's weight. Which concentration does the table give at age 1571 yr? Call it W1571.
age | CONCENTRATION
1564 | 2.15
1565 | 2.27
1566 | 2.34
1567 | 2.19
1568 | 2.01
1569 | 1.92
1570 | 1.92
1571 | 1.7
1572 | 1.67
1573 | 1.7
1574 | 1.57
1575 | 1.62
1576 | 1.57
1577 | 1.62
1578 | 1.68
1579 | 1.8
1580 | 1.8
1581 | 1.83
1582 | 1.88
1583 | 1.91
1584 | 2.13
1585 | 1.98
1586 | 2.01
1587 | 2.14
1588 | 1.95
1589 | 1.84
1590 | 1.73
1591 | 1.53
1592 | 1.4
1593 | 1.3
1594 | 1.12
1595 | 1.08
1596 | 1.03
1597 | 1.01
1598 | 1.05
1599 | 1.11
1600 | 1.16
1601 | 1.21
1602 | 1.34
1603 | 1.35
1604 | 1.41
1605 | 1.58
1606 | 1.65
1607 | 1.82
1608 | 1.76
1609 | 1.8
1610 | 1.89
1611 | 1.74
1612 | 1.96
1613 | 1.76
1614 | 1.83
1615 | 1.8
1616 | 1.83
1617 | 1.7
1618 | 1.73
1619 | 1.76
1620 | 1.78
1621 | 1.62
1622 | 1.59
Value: 1.7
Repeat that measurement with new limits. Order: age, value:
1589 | 1.84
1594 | 1.12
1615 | 1.8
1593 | 1.3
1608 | 1.76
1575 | 1.62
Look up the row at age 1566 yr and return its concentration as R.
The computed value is 2.34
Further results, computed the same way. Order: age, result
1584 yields 2.13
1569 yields 1.92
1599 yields 1.11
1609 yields 1.8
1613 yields 1.76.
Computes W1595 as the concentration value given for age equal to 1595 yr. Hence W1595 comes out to 1.08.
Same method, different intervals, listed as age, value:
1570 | 1.92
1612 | 1.96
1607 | 1.82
